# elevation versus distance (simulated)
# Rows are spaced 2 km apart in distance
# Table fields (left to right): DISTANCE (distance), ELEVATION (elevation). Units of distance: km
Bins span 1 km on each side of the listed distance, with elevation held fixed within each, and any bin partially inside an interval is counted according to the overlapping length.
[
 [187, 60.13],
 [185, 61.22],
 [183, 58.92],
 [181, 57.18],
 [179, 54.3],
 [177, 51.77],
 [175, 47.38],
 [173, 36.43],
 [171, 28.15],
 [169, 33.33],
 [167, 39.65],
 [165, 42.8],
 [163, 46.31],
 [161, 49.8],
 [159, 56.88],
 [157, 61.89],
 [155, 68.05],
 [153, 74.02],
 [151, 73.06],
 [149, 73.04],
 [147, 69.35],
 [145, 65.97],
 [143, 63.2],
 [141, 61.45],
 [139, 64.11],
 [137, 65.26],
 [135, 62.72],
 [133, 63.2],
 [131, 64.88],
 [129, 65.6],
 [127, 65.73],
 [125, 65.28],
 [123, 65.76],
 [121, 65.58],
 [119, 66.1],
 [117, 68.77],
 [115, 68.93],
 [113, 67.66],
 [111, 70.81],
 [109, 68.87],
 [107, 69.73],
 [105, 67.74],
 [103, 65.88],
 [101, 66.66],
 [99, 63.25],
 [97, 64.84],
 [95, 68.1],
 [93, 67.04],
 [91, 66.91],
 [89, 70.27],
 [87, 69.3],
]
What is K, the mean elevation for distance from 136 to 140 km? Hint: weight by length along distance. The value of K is 64.7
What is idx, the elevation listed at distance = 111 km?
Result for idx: 70.81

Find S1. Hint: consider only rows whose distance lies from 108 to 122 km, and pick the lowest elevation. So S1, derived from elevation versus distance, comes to 65.58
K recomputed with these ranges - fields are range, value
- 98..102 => 65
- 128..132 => 65.2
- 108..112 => 69.8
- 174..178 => 49.6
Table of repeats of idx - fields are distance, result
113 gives 67.66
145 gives 65.97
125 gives 65.28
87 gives 69.3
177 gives 51.77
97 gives 64.84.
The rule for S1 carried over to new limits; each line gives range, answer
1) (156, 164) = 46.31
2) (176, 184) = 51.77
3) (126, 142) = 61.45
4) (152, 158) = 61.89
